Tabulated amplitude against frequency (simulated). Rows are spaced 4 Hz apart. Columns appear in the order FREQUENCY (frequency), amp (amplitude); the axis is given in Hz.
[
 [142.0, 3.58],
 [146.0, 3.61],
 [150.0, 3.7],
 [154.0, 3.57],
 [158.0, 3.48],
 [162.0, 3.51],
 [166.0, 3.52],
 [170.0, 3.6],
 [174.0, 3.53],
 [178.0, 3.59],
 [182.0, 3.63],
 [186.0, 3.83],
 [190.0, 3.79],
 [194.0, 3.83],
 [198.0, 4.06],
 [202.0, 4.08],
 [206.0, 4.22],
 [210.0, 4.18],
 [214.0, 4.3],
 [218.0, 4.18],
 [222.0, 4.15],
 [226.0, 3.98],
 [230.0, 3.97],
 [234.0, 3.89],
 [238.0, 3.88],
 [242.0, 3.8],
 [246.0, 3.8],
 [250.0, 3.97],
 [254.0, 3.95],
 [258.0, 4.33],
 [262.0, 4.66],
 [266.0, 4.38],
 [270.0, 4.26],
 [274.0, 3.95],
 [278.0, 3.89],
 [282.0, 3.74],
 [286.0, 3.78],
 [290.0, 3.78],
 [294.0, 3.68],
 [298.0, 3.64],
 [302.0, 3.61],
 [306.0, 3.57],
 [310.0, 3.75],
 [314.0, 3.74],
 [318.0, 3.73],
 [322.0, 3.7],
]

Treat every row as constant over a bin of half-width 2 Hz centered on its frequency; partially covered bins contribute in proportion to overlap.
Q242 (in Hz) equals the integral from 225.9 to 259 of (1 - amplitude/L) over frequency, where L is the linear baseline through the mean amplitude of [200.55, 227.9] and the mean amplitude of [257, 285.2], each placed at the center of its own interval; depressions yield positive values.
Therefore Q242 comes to 1.7 Hz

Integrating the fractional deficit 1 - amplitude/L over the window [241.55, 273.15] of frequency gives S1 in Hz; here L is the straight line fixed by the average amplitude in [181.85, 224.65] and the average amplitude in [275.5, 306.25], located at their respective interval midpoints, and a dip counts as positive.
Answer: -2.6 Hz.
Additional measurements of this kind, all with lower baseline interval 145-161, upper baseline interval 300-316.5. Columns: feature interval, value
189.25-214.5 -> -3.2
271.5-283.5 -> -0.8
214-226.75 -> -1.9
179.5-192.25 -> -0.5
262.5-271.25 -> -1.8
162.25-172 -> 0.1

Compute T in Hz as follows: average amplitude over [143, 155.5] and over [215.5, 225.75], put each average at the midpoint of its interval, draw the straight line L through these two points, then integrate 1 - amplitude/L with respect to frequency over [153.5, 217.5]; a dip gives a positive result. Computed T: 1.3 Hz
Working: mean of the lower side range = 3.63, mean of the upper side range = 4.14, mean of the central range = 3.81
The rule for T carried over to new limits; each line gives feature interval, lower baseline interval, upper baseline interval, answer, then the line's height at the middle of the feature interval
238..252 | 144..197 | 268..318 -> -0.5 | 3.72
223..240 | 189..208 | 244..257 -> 0.1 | 3.96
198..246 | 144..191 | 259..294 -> -2.8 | 3.83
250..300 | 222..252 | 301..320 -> -2.7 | 3.8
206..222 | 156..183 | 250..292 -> -1.8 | 3.78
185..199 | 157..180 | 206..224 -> 0.0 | 3.88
